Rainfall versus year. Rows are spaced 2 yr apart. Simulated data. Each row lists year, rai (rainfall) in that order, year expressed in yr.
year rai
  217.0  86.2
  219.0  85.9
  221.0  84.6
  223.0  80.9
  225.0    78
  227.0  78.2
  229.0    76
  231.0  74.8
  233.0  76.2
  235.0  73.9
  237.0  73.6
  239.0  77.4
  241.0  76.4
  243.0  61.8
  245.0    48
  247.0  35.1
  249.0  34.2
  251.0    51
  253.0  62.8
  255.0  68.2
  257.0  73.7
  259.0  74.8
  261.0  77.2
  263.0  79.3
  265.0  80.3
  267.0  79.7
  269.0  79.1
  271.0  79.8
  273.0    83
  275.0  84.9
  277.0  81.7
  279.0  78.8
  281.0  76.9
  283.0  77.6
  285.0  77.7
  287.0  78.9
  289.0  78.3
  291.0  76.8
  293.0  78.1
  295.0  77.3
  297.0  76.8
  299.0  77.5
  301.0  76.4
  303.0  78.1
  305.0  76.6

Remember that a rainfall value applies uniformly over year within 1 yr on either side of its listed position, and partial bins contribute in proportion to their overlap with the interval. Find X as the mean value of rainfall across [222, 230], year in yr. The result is 78.3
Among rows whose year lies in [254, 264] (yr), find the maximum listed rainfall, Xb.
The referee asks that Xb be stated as 79.3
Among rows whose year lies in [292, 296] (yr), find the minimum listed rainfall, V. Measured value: 77.3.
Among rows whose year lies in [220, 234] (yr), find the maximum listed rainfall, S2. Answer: 84.6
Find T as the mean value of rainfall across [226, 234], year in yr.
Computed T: 76.3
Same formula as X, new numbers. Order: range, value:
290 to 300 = 77.3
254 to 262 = 73.5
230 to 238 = 74.6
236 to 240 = 75.5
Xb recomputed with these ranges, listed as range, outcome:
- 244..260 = 74.8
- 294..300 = 77.5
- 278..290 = 78.9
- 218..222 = 85.9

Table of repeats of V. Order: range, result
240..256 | 34.2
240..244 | 61.8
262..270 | 79.1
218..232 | 74.8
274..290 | 76.9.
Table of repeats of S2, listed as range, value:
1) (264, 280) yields 84.9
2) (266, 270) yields 79.7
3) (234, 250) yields 77.4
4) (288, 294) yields 78.3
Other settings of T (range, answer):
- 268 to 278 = 81.7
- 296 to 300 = 77.2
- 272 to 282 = 81.1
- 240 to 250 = 51.1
